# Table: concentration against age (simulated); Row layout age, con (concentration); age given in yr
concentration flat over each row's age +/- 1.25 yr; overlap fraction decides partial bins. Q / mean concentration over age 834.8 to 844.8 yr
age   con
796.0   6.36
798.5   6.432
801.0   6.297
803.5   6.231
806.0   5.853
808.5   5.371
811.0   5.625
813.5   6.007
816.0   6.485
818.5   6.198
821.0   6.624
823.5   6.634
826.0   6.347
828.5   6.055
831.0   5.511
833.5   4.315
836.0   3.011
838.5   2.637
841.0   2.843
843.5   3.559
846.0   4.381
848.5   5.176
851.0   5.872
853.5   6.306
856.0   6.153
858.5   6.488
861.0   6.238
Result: 3.02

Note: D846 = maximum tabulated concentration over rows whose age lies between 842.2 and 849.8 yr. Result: 5.176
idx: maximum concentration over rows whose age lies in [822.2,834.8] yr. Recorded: 6.634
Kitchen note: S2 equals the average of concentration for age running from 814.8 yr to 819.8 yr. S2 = 6.34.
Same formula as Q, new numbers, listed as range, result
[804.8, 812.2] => 5.61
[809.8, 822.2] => 6.19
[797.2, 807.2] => 6.21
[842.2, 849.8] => 4.37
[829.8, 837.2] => 4.28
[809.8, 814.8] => 5.82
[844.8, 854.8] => 5.44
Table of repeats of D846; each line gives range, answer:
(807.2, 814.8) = 6.007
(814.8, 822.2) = 6.624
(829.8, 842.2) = 5.511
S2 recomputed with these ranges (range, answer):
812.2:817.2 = 6.24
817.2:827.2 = 6.45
